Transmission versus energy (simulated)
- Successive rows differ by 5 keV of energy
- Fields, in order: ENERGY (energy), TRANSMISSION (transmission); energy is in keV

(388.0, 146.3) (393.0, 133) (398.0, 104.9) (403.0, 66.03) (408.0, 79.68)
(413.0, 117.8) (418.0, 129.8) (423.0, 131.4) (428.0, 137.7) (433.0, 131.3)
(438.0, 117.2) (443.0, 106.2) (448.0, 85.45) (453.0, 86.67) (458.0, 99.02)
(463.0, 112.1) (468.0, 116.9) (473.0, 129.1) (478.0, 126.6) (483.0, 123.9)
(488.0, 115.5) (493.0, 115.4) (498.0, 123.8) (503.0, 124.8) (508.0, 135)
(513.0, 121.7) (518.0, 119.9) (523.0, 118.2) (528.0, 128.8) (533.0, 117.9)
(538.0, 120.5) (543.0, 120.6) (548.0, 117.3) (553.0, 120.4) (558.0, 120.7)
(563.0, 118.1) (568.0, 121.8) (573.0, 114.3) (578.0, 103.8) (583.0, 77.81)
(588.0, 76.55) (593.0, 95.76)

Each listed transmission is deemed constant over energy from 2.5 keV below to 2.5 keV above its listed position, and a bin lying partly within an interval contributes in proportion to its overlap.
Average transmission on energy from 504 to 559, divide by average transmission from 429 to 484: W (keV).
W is 1.08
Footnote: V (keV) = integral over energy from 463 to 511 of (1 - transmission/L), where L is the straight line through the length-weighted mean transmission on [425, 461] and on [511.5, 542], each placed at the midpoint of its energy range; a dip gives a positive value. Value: -3.0 keV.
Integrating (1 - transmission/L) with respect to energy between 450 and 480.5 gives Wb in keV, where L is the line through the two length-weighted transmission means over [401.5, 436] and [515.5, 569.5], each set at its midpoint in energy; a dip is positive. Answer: 1.5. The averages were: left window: 115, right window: 120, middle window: 111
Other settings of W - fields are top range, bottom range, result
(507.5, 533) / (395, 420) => 1.24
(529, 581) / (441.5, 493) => 1.06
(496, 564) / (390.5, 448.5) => 1.08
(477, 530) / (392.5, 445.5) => 1.08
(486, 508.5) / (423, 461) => 1.10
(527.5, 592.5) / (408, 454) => 0.97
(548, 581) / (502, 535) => 0.94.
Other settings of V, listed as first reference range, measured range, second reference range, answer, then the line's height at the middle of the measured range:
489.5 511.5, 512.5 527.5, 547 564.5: 0.2 keV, 122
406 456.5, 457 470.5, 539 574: 0.4 keV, 114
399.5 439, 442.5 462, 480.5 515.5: 3.8 keV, 117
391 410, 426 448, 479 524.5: -2.9 keV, 105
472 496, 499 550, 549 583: -2.1 keV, 118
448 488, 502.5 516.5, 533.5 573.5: -1.4 keV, 116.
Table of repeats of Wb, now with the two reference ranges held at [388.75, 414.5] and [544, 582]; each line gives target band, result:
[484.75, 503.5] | -1.6 keV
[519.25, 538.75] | -1.5 keV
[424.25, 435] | -3.0 keV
